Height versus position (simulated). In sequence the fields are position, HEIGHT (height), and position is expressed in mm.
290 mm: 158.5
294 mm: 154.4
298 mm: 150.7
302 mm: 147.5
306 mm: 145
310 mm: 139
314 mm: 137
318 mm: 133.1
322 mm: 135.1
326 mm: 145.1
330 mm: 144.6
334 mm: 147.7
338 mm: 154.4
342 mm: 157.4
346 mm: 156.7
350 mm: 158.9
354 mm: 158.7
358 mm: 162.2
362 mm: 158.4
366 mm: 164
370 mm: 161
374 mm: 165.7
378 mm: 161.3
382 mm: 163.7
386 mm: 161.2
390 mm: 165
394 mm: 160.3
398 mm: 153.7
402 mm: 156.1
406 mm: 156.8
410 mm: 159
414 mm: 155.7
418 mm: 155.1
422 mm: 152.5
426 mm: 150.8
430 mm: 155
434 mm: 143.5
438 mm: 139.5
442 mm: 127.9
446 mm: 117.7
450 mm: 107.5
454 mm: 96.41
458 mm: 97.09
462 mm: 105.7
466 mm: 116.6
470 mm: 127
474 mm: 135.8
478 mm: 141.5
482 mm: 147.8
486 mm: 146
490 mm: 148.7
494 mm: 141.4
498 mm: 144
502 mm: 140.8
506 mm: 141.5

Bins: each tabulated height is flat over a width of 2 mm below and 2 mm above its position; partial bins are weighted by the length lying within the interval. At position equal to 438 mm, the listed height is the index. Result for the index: 139.5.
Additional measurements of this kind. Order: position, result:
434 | 143.5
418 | 155.1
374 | 165.7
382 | 163.7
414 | 155.7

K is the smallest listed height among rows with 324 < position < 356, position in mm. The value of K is 144.6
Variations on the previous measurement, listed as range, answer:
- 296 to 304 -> 147.5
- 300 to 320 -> 133.1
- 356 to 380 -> 158.4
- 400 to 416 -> 155.7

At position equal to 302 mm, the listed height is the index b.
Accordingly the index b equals 147.5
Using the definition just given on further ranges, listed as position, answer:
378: 161.3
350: 158.9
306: 145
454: 96.41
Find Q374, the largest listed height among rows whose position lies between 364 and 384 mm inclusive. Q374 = 165.7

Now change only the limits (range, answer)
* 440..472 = 127.9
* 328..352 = 158.9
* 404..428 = 159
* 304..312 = 145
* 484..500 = 148.7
